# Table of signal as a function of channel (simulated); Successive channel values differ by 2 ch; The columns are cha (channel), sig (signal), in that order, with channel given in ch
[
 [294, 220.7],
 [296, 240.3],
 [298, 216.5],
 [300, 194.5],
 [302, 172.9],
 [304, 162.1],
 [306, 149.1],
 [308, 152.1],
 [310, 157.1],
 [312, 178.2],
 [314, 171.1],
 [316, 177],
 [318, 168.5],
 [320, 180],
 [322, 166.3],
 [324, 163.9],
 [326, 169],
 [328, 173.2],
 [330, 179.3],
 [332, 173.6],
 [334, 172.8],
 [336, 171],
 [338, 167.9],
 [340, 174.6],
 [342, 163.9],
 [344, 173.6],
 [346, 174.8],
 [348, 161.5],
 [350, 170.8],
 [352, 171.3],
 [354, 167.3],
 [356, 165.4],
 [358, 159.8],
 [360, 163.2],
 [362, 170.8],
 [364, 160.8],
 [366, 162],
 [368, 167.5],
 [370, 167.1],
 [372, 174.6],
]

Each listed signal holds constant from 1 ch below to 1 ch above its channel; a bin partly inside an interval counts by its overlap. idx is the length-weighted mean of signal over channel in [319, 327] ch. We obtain 170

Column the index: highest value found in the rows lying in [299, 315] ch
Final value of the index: 194.5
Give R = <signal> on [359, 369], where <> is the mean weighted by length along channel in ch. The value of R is 165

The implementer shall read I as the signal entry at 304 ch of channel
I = 162.1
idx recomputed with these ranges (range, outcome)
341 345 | 169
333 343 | 170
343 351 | 170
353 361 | 164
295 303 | 206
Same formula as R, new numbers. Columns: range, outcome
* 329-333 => 176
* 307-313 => 162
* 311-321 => 175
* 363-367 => 161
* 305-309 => 151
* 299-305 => 176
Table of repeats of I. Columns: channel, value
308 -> 152.1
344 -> 173.6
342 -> 163.9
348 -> 161.5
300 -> 194.5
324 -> 163.9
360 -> 163.2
